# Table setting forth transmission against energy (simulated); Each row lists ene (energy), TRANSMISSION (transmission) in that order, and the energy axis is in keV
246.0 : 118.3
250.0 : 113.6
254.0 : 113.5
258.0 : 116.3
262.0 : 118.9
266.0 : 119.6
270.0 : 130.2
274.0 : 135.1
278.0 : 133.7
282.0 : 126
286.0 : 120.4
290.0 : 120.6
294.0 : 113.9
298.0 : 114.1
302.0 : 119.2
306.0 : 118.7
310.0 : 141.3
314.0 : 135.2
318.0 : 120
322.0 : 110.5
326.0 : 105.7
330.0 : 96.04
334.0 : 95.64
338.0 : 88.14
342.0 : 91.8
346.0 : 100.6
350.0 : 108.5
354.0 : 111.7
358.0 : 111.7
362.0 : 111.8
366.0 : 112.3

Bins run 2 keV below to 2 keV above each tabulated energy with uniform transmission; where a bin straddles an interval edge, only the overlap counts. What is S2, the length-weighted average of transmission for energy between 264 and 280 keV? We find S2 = 130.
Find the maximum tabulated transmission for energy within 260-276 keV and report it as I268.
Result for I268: 135.1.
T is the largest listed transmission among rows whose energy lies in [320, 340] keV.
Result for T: 110.5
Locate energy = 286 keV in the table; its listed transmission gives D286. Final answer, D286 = 120.4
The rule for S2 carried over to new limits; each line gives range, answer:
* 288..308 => 117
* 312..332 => 113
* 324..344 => 95.5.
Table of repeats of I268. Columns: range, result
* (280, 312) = 141.3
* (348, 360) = 111.7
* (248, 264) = 118.9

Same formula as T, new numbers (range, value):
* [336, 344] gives 91.8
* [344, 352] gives 108.5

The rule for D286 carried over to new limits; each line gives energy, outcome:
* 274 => 135.1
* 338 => 88.14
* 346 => 100.6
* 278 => 133.7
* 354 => 111.7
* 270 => 130.2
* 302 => 119.2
